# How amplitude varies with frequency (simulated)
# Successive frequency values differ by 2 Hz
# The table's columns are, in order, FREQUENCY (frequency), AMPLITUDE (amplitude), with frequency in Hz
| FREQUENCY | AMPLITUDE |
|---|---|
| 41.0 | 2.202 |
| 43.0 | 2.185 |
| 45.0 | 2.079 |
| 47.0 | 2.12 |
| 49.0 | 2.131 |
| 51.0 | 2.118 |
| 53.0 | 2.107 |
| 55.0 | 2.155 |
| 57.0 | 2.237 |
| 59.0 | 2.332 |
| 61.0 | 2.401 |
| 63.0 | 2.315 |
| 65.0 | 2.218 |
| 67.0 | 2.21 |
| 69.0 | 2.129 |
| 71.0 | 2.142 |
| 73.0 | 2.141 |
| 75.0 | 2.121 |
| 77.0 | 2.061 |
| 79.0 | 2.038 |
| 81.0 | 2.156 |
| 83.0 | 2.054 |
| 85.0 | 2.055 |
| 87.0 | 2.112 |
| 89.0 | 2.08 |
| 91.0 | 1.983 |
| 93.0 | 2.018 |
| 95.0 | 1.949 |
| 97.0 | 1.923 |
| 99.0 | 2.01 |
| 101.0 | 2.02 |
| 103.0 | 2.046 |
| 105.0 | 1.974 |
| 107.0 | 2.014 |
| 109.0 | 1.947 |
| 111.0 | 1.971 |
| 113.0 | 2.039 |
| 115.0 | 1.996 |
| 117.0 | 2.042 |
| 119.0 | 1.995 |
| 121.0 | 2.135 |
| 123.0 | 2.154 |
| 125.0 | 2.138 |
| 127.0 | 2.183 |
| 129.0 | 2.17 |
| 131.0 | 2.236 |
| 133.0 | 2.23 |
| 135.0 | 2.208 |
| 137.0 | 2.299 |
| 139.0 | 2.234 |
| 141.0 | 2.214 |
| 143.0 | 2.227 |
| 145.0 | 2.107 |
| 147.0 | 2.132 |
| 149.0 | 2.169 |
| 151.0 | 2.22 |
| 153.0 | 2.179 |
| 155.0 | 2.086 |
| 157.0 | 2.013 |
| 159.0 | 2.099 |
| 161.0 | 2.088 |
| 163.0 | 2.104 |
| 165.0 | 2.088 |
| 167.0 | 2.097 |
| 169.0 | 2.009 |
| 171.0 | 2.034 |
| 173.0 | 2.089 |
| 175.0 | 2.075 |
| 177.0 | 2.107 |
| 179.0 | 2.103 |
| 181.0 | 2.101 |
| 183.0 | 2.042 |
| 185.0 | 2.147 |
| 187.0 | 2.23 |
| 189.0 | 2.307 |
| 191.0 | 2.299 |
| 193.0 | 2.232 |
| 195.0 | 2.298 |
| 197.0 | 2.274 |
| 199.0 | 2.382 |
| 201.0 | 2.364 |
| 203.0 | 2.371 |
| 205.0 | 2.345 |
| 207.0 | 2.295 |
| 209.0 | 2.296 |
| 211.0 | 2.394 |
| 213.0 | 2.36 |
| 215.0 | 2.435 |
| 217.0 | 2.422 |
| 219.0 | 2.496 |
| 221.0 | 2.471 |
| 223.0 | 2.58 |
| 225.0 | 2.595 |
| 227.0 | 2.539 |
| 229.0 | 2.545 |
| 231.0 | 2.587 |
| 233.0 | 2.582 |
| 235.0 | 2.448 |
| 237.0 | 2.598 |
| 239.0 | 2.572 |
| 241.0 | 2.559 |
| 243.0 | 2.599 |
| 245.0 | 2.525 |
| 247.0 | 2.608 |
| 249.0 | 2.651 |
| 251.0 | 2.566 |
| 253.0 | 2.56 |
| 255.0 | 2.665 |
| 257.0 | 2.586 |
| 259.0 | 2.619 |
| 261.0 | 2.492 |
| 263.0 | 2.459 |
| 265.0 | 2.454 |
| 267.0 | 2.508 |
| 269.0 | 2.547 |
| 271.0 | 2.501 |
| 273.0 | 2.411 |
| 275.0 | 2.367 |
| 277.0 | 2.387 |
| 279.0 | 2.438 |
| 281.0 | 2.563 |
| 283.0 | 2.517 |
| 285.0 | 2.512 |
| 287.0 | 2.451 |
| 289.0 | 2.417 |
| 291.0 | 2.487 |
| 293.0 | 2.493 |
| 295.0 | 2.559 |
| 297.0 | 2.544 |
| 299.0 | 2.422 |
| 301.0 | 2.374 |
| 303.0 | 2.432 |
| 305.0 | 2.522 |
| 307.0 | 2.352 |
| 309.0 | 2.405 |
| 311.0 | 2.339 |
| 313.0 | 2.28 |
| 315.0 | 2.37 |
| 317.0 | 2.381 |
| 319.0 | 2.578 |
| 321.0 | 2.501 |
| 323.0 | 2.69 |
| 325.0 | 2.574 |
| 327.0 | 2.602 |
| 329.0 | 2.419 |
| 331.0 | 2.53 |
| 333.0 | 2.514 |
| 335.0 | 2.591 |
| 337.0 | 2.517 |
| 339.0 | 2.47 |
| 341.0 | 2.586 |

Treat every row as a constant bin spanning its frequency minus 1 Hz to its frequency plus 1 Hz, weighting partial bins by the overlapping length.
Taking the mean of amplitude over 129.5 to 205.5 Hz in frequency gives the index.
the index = 2.18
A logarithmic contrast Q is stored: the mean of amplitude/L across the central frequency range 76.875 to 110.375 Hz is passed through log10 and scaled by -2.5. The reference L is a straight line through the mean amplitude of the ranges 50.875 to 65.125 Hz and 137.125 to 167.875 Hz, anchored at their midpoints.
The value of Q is 0.09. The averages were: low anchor 2.24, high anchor 2.14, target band 2.02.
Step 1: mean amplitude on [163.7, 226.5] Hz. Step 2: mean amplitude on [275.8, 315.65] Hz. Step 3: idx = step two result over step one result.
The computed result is 1.08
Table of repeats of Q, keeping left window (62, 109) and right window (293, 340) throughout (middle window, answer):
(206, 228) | -0.064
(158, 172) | 0.070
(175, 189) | 0.055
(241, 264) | -0.092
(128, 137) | -0.032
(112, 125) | 0.034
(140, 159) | 0.019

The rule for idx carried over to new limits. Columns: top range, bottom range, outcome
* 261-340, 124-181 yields 1.16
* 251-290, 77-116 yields 1.24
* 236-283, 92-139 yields 1.22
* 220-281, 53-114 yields 1.21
